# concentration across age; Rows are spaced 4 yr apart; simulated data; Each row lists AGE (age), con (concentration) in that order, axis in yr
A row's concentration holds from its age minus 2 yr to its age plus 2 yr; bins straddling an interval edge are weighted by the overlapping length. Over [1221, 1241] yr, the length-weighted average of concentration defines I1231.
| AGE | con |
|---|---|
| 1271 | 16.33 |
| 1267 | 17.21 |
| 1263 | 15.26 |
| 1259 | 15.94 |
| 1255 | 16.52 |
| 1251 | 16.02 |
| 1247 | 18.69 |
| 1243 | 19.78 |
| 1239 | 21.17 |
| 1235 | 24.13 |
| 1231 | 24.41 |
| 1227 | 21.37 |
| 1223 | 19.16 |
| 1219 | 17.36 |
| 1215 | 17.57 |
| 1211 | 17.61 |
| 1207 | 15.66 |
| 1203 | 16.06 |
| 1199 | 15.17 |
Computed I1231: 22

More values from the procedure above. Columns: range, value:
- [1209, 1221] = 17.5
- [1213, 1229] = 18.9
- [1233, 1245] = 21.7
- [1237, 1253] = 18.9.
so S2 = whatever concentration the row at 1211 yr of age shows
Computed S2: 17.61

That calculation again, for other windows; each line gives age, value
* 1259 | 15.94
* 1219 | 17.36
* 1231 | 24.41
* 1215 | 17.57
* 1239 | 21.17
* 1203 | 16.06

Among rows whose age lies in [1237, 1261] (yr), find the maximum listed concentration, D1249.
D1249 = 21.17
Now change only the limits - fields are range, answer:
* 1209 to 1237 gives 24.41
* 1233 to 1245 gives 24.13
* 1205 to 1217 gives 17.61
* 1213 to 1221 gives 17.57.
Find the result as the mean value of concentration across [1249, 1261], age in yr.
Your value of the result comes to 16.2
